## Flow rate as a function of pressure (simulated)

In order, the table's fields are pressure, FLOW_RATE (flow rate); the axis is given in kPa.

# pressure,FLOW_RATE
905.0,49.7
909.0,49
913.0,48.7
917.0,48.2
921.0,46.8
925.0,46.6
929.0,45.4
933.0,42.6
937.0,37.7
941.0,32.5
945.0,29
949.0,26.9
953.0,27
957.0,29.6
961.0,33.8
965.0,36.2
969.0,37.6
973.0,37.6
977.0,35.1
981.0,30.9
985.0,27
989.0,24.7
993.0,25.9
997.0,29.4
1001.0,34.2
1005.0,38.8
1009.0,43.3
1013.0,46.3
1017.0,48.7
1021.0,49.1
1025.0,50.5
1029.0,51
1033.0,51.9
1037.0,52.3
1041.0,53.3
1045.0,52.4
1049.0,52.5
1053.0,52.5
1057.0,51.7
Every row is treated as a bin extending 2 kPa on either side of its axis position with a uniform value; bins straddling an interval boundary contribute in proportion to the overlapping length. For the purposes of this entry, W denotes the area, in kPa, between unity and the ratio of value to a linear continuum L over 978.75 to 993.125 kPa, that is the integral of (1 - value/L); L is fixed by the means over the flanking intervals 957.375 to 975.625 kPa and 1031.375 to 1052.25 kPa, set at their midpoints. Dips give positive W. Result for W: 4.5 kPa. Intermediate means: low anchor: 35.7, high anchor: 52.5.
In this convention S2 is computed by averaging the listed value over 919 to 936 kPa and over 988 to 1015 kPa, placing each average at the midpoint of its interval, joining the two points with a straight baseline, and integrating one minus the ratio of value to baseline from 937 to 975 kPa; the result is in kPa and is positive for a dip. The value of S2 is 7.8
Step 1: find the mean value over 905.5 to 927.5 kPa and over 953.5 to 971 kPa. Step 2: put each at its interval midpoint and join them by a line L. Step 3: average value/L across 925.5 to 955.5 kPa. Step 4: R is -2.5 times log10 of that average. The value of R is 0.17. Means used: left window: 47.9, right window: 33.7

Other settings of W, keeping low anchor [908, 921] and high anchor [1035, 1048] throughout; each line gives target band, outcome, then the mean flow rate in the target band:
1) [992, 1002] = 4.18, 29.8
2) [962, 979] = 4.66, 36.5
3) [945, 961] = 6.74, 28.7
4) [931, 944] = 3.22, 36.9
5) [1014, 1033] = 0.80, 49.9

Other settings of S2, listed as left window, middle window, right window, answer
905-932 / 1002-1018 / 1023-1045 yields 2.38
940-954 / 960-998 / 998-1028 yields 4.12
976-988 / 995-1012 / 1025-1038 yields 1.14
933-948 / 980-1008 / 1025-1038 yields 8.72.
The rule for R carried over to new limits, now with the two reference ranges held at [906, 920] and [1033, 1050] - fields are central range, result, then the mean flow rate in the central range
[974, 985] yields 0.49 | 32.3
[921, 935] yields 0.09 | 45.1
